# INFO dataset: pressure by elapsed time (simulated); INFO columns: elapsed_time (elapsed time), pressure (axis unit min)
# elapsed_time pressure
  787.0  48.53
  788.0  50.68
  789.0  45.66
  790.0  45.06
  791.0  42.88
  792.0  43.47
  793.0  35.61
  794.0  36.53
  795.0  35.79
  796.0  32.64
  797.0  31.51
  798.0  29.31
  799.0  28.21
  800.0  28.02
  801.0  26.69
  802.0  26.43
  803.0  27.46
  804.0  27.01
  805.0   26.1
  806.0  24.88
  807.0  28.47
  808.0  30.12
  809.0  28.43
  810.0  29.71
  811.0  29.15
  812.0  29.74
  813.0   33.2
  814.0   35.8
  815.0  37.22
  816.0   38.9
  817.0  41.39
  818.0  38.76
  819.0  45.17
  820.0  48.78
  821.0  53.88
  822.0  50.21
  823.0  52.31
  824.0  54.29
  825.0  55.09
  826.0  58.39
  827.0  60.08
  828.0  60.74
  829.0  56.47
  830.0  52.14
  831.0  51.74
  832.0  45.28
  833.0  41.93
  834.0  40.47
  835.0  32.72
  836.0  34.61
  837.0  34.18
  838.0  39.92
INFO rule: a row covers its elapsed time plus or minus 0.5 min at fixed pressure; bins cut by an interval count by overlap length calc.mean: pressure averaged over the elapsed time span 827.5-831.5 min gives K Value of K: 55.3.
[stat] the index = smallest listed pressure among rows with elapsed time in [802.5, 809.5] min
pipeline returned 24.88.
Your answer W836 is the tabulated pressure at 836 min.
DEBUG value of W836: 34.61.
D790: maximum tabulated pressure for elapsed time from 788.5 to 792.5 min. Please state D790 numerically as 45.66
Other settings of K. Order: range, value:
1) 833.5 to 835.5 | 36.6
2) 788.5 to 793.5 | 42.5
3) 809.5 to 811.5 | 29.4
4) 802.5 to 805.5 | 26.9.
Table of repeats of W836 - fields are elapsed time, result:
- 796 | 32.64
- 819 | 45.17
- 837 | 34.18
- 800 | 28.02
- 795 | 35.79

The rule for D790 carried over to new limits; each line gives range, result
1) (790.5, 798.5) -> 43.47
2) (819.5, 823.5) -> 53.88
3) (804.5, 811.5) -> 30.12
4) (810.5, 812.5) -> 29.74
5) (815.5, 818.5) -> 41.39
